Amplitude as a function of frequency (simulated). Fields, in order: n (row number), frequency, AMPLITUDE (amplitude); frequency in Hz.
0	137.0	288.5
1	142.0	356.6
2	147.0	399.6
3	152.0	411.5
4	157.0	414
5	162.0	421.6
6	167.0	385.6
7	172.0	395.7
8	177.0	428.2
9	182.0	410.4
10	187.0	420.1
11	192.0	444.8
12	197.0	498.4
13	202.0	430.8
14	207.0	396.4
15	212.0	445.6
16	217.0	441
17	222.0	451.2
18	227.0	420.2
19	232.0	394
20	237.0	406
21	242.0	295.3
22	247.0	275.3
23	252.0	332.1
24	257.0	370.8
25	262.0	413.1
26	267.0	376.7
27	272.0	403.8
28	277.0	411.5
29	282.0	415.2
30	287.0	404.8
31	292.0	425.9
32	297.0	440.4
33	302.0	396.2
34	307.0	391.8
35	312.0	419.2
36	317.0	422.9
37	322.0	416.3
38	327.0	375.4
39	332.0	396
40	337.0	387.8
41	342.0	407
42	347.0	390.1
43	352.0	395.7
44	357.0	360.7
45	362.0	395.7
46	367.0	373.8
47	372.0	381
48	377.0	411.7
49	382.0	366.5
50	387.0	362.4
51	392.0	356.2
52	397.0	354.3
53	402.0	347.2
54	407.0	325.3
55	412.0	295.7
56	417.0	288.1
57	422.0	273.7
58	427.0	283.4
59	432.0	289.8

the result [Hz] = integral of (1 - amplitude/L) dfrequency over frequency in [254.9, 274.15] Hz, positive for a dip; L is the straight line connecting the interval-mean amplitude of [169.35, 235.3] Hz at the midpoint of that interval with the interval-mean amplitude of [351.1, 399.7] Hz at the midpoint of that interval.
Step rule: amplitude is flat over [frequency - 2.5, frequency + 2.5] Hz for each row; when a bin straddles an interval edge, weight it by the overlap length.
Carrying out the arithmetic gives 0.8 Hz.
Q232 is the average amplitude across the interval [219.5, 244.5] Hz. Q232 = 393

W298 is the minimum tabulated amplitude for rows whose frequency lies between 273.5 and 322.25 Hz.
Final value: 391.8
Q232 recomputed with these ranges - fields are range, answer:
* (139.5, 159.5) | 395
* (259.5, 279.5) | 401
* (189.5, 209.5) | 443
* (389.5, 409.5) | 346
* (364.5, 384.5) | 383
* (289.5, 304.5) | 421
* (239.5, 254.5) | 301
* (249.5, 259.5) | 351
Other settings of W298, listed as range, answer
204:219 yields 396.4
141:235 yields 356.6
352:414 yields 295.7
